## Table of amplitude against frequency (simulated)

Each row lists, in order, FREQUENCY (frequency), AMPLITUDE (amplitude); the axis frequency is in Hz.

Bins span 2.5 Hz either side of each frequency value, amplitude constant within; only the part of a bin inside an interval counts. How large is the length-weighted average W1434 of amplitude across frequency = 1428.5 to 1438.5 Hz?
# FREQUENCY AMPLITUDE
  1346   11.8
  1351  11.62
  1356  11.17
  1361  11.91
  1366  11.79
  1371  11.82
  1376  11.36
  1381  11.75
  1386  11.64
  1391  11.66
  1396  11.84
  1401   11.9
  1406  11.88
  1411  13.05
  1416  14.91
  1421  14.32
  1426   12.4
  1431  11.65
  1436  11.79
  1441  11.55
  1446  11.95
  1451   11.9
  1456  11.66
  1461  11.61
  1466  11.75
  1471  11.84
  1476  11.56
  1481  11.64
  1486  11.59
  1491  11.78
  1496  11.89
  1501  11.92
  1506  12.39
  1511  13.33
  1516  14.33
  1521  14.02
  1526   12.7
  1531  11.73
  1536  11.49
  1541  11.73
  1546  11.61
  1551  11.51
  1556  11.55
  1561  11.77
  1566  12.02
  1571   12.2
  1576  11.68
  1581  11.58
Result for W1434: 11.7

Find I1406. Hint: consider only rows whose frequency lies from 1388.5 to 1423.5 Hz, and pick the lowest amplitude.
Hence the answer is 11.66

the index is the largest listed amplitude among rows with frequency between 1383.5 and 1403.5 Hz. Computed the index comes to 11.9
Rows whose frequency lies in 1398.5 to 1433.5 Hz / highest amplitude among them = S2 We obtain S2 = 14.91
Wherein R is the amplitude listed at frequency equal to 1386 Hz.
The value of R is 11.64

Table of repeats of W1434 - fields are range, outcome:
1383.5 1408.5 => 11.8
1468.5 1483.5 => 11.7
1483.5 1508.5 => 11.9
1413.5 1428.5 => 13.9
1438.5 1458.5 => 11.8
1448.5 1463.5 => 11.7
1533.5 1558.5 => 11.6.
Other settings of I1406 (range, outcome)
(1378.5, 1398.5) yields 11.64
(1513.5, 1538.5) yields 11.49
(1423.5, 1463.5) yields 11.55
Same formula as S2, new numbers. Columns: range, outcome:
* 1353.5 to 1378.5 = 11.91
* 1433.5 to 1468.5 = 11.95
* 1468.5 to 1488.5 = 11.84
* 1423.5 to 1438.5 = 12.4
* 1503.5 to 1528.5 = 14.33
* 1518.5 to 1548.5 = 14.02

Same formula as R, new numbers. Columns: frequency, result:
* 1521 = 14.02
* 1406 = 11.88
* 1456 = 11.66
